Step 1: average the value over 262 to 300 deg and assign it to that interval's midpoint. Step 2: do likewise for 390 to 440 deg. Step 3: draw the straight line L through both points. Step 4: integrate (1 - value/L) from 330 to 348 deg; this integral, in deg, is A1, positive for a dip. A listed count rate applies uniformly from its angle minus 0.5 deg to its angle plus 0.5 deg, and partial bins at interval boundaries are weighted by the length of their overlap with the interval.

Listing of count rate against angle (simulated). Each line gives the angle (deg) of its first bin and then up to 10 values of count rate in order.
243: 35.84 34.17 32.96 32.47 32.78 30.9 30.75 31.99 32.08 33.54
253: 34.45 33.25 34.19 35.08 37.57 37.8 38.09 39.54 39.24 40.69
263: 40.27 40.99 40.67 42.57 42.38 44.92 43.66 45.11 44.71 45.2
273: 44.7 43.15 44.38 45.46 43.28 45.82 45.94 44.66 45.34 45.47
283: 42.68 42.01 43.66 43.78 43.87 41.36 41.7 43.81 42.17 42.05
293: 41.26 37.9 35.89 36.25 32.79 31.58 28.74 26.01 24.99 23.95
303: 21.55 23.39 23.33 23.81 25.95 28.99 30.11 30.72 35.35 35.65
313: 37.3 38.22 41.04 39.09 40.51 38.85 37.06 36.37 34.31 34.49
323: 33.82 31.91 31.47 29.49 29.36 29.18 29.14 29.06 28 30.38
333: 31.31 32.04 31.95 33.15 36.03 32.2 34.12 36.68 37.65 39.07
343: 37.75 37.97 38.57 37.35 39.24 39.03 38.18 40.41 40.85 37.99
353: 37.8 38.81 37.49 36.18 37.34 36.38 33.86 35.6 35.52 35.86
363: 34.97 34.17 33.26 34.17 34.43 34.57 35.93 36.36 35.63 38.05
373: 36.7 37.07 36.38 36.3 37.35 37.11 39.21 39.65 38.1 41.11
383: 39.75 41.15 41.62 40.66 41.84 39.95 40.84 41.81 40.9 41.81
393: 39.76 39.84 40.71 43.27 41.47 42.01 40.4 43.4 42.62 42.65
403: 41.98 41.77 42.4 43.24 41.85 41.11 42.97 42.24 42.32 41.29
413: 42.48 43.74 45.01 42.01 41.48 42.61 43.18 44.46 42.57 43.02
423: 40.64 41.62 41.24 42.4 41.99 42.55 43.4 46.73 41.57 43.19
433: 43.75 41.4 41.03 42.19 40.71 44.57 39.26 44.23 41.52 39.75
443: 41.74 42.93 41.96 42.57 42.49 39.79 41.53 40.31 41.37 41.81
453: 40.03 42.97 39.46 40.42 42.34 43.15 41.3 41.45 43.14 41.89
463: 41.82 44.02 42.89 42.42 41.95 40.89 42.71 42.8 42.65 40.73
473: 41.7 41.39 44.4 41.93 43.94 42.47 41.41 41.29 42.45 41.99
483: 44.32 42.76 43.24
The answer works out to 3.03 deg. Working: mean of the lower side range 41.7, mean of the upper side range 42.2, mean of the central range 34.9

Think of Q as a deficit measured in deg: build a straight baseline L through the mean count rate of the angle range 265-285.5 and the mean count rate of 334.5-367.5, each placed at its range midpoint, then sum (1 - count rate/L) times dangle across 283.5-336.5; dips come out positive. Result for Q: 9.0 deg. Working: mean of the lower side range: 44.2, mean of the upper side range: 36.5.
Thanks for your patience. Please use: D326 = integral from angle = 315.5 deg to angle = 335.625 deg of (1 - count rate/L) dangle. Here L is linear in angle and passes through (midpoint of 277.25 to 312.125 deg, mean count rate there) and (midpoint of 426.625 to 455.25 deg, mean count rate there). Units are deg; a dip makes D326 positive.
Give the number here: 2.3 deg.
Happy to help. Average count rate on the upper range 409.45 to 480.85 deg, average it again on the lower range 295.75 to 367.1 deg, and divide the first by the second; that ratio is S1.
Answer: 1.25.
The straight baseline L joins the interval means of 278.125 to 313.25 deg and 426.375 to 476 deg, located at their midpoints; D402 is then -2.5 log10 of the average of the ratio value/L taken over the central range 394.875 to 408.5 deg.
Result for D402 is -0.06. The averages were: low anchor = 35.6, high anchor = 42.1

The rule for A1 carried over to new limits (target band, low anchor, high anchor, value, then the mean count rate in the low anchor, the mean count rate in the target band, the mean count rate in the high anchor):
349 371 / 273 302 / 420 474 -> 2.5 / 40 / 36.3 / 42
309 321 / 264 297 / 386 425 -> 1.6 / 42.8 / 36.9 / 42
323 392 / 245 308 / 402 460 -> 6.5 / 37.6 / 36.2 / 42.1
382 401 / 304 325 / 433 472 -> -1.5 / 33.5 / 41.2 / 41.8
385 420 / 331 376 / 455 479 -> -3.0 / 36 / 42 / 42.2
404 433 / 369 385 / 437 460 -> -1.8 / 38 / 42.6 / 41.6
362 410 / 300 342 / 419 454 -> -2.1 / 32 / 39.4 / 42.1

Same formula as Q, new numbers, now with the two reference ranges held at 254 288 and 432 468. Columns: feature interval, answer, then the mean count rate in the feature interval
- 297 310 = 4.8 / 26.5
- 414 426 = -0.2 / 42.6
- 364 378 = 2.0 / 35.8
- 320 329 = 2.2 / 31.9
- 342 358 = 1.4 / 38.3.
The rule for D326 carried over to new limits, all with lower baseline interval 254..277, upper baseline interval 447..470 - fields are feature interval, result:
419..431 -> -0.3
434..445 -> 0.0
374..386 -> 0.8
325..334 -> 2.5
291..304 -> 2.9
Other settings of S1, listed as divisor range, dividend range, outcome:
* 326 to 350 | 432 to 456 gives 1.22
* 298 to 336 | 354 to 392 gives 1.20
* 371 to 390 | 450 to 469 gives 1.07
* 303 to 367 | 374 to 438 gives 1.21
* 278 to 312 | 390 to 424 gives 1.18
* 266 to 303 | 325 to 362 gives 0.87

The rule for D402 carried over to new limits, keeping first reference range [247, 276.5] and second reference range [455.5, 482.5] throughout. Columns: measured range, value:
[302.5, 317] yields 0.26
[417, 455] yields -0.01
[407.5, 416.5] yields -0.03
